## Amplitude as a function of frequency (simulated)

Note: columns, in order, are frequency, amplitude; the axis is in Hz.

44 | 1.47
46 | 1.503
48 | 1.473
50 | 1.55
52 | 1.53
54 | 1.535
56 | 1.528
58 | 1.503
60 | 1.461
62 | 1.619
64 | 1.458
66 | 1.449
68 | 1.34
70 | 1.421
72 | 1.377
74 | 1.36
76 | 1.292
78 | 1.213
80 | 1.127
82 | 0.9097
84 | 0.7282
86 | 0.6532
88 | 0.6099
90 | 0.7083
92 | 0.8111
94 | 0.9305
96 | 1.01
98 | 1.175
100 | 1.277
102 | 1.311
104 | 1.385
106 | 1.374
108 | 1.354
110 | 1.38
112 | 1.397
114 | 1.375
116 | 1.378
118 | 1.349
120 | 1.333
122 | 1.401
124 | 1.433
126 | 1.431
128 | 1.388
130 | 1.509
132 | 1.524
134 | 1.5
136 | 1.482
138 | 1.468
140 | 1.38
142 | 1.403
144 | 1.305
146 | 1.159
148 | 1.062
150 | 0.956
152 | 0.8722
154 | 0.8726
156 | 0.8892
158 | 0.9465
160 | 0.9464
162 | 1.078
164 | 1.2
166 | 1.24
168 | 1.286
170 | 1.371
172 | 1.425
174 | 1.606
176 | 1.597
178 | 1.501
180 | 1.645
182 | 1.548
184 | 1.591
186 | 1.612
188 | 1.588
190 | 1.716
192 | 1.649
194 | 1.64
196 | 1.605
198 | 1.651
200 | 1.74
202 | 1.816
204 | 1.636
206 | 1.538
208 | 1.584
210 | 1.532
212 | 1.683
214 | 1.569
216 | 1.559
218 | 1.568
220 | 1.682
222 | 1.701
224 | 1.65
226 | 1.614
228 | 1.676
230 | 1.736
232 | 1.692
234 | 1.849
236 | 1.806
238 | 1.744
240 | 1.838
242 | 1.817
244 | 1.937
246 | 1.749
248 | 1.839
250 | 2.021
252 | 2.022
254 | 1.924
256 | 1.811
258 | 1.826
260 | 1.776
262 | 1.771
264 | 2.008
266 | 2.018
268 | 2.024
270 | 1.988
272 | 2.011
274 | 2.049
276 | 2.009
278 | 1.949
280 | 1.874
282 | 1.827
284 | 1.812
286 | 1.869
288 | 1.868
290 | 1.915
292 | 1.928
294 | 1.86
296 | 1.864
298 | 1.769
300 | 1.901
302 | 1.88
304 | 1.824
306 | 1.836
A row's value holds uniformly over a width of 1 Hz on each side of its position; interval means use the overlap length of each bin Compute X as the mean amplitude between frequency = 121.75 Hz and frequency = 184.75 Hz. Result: 1.31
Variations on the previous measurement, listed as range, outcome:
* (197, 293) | 1.8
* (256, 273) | 1.92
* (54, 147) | 1.28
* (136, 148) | 1.33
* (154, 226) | 1.5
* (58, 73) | 1.45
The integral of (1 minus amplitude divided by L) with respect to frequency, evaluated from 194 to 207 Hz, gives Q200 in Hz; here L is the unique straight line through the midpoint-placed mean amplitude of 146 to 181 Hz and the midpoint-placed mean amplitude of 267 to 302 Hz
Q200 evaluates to -2.2 Hz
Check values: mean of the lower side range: 1.2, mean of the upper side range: 1.91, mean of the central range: 1.66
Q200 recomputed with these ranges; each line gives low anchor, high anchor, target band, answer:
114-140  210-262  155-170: 4.25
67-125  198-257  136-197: 5.95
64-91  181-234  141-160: 4.83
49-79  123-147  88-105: 4.53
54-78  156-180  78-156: 9.07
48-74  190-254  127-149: 2.91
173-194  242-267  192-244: 1.86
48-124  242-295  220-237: 0.53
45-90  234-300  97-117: 0.96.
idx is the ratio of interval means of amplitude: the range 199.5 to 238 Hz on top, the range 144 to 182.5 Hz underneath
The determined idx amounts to 1.4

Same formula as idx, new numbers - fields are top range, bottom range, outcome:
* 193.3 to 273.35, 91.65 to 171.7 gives 1.41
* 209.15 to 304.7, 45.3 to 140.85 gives 1.40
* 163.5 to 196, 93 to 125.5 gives 1.16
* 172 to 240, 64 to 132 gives 1.34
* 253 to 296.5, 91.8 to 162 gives 1.52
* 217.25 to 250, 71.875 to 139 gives 1.42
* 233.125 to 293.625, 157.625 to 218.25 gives 1.26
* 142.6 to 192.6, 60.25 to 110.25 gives 1.11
